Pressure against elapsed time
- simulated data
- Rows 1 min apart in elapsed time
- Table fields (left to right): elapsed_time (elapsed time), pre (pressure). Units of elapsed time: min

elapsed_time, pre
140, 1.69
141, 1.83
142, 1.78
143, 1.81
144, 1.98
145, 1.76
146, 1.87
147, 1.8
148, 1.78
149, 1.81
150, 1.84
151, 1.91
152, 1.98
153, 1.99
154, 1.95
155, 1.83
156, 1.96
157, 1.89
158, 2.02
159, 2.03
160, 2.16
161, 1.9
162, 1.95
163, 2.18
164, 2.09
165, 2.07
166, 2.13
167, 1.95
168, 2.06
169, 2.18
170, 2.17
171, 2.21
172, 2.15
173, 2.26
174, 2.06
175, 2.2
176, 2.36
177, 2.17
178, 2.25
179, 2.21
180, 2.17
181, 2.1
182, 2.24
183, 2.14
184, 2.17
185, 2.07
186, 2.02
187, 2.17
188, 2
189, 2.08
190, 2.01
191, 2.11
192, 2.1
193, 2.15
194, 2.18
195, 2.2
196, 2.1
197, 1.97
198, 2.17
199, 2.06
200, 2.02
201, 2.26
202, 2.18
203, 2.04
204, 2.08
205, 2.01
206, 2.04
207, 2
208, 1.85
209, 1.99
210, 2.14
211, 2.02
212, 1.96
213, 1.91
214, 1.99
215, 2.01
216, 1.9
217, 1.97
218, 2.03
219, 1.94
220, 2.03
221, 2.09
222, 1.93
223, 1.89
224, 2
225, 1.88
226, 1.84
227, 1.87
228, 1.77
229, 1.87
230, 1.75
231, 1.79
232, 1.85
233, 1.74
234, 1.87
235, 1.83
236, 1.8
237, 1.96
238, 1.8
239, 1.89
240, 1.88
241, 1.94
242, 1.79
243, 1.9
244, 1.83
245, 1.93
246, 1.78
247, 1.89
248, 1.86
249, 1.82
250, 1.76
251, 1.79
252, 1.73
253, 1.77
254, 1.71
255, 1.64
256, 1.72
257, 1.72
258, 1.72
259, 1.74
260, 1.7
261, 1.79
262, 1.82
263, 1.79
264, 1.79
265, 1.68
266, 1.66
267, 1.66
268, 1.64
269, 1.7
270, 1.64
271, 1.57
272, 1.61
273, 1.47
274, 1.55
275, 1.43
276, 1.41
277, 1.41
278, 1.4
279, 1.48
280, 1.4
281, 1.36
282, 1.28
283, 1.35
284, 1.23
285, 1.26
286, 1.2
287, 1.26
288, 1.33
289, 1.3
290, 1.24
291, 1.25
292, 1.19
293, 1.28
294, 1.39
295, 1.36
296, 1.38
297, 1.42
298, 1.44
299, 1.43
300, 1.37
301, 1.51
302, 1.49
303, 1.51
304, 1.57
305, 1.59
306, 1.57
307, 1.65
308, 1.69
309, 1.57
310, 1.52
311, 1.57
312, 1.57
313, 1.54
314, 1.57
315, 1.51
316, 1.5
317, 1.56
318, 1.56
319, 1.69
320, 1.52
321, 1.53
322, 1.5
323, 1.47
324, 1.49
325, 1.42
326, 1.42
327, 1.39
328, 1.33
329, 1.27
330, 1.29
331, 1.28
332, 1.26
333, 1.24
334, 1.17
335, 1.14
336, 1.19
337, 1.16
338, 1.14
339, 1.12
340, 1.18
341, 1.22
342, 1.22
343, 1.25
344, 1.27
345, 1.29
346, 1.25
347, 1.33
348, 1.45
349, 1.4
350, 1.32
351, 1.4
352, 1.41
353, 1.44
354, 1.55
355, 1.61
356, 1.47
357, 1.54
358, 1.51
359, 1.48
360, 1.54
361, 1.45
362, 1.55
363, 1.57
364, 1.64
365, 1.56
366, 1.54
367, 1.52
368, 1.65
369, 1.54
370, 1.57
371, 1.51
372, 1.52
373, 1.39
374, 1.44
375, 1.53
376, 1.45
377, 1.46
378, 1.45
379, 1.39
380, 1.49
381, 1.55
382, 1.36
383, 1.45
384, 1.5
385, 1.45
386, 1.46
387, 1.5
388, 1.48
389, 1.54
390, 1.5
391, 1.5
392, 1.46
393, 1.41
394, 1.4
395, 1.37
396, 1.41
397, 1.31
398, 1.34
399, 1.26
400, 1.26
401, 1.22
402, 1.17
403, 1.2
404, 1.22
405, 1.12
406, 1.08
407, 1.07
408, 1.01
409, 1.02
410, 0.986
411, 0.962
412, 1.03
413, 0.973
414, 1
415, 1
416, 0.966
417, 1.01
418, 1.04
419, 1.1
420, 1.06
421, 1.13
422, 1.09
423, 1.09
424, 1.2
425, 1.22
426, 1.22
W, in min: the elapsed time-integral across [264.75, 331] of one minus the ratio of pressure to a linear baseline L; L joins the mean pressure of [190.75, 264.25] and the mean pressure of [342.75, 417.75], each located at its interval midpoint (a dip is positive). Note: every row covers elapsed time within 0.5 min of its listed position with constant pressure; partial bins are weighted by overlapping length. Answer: 8.0 min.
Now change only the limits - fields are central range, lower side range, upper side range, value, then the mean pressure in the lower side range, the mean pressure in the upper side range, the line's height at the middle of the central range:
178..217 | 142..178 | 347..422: -3.52 min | 2.01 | 1.35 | 1.9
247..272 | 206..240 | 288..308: -0.77 min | 1.92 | 1.42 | 1.68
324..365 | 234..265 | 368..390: 5.41 min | 1.8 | 1.48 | 1.57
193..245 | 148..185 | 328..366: -2.60 min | 2.07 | 1.36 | 1.86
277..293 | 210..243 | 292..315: 2.89 min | 1.9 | 1.49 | 1.59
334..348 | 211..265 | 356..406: 3.01 min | 1.85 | 1.44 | 1.55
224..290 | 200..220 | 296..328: 4.48 min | 2.02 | 1.52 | 1.79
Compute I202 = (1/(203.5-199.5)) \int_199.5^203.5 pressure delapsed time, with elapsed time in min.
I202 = 2.12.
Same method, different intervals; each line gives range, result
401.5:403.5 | 1.19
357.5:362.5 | 1.51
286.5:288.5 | 1.29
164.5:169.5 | 2.08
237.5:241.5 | 1.88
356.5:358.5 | 1.52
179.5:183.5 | 2.16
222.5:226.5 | 1.9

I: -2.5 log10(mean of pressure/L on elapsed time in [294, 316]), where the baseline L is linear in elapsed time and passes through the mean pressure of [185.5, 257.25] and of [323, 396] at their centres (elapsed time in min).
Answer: 0.07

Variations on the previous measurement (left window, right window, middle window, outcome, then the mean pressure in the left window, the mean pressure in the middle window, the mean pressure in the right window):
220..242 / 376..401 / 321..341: 0.23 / 1.87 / 1.29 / 1.43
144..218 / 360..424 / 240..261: 0.01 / 2.05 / 1.79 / 1.32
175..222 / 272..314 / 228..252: -0.03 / 2.08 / 1.84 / 1.42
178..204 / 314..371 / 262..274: 0.06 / 2.12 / 1.66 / 1.41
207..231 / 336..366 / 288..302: 0.19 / 1.94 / 1.35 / 1.39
